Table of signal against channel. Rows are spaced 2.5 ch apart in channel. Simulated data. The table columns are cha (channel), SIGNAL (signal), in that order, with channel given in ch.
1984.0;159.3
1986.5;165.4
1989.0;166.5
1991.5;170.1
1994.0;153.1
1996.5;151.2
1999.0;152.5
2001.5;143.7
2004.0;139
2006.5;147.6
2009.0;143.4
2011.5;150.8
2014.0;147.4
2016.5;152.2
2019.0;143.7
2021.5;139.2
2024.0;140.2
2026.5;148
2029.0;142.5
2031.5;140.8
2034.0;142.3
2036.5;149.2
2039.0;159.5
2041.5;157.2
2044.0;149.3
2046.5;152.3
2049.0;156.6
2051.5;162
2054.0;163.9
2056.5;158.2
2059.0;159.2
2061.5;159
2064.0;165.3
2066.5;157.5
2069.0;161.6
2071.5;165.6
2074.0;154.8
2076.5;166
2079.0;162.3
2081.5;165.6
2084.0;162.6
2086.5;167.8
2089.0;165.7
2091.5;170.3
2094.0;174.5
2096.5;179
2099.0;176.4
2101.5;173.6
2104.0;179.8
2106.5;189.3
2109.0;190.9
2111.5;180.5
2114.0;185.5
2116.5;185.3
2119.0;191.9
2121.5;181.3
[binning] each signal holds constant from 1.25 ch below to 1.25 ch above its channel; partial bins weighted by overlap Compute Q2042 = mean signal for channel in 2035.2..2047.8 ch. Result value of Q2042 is 153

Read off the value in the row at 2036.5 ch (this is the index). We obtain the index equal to 149.2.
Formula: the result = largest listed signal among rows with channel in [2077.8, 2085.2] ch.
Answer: 165.6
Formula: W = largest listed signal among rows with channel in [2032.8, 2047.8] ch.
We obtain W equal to 159.5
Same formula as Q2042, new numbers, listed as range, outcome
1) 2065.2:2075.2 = 160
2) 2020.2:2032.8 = 142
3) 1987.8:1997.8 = 160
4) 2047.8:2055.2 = 161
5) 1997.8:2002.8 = 148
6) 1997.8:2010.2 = 145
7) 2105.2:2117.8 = 186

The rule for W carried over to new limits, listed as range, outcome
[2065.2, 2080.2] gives 166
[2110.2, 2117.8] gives 185.5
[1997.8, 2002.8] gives 152.5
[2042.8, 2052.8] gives 162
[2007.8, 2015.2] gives 150.8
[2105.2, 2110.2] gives 190.9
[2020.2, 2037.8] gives 149.2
